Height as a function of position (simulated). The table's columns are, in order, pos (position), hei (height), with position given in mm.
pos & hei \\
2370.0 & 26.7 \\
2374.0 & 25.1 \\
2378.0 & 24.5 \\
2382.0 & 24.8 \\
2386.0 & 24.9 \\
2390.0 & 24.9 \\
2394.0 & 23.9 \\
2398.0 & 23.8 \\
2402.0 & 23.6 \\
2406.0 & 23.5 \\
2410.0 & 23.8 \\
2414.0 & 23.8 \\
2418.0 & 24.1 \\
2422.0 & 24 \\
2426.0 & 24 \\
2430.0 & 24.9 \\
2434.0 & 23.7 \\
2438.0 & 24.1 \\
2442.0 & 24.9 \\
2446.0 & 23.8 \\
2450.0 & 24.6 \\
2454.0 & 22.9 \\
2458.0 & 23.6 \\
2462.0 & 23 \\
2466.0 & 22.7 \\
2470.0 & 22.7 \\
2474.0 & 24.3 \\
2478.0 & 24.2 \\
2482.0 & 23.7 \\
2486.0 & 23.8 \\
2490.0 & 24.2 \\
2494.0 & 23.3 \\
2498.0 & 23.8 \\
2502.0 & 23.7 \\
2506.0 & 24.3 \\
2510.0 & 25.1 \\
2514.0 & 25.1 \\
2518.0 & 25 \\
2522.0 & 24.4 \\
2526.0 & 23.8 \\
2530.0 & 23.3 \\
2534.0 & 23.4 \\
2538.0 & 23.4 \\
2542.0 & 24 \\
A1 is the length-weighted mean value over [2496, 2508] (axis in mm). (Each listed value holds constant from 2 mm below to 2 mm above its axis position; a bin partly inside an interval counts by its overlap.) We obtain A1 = 23.9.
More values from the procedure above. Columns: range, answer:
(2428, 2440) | 24.2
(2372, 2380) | 24.8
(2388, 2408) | 23.9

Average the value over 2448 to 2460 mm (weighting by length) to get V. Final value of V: 23.7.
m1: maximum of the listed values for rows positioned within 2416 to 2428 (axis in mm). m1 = 24.1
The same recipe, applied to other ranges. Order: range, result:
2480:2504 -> 24.2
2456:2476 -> 24.3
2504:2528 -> 25.1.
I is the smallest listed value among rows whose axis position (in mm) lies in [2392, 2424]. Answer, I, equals 23.5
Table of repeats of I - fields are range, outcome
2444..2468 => 22.7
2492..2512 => 23.3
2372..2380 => 24.5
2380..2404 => 23.6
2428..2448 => 23.7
